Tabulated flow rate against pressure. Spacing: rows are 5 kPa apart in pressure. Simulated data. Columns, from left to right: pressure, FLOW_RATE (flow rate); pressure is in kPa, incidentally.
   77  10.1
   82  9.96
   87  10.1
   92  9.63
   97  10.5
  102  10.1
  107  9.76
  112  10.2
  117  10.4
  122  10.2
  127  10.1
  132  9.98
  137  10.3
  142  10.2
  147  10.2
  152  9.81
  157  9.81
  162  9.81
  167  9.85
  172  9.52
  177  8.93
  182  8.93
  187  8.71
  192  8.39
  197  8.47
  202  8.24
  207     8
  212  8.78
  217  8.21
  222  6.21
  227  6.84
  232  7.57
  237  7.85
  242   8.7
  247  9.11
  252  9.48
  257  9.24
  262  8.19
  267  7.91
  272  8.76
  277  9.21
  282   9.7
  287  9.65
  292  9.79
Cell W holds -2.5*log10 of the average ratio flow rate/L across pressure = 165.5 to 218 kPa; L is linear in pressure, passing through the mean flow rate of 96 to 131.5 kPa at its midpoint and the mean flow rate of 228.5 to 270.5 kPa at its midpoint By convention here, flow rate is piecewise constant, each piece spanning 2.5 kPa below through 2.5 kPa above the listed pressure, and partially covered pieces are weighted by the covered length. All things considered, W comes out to 0.06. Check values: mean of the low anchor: 10.2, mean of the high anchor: 8.47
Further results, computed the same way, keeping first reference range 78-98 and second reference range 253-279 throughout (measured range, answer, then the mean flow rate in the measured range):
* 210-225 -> 0.18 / 7.67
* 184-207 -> 0.10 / 8.41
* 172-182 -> 0.03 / 9.08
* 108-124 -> -0.04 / 10.2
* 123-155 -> -0.05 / 10.1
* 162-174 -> -0.03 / 9.72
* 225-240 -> 0.19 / 7.48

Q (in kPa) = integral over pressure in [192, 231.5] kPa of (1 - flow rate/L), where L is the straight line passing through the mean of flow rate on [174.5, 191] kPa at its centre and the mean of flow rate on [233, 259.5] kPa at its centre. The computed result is 4.3 kPa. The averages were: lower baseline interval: 8.81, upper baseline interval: 8.8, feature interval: 7.84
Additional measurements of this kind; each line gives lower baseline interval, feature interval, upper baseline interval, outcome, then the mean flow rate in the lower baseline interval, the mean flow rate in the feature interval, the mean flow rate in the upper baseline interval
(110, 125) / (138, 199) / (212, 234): -3.7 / 10.3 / 9.42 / 7.38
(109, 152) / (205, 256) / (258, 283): 5.7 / 10.2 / 8.11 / 8.73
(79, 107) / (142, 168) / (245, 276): -1.0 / 10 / 9.93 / 8.8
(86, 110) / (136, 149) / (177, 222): -1.3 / 10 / 10.2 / 8.37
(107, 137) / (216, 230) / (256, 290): 3.5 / 10.2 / 6.98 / 8.95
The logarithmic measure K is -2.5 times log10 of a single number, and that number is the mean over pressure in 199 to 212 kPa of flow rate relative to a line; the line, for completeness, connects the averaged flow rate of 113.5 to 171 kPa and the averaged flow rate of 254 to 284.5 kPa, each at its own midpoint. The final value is 0.15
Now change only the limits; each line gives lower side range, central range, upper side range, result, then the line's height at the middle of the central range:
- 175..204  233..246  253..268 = 0.04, 8.61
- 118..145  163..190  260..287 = 0.06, 9.75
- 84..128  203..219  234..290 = 0.12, 9.29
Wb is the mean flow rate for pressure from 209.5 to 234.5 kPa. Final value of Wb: 7.52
